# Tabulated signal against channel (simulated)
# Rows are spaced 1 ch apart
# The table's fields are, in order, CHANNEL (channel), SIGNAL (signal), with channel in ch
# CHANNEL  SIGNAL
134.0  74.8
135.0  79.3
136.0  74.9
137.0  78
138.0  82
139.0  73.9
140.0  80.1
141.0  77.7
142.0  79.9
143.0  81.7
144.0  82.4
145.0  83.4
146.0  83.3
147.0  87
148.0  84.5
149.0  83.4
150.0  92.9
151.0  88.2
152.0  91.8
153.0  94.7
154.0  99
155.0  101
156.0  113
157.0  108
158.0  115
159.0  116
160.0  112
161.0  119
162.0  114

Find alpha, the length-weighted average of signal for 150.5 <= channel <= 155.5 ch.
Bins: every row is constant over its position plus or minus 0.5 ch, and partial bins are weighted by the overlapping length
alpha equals 94.9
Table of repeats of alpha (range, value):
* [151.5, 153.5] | 93.2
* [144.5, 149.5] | 84.3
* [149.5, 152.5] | 91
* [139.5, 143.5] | 79.9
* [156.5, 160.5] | 113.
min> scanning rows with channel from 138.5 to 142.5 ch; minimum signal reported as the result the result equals 73.9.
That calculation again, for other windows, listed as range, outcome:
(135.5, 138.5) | 74.9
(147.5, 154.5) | 83.4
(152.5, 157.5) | 94.7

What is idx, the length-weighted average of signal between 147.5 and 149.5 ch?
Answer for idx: 84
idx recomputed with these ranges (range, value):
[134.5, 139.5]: 77.6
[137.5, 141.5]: 78.4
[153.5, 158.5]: 107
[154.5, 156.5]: 107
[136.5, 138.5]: 80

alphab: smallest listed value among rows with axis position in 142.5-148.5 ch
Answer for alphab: 81.7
